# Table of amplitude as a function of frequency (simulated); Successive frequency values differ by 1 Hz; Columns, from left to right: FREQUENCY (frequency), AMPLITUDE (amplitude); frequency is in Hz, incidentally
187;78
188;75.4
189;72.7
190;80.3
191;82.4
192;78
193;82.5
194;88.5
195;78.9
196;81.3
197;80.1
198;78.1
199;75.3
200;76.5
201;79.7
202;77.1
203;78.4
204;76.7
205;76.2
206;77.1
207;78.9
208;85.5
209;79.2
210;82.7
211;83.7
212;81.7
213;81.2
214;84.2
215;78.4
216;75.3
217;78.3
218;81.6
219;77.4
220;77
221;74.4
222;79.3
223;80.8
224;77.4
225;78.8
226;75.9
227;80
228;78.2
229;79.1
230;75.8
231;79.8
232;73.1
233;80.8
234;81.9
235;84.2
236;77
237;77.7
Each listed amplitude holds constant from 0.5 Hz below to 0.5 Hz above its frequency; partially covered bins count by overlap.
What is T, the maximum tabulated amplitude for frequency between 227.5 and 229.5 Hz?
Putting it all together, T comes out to 79.1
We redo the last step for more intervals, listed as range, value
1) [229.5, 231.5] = 79.8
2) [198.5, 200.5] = 76.5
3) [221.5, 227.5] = 80.8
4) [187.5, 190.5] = 80.3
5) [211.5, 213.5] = 81.7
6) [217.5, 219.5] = 81.6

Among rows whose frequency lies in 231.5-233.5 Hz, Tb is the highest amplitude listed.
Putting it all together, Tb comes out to 80.8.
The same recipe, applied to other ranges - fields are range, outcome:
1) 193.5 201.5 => 88.5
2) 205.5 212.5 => 85.5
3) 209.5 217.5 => 84.2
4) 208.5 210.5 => 82.7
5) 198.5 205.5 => 79.7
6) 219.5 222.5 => 79.3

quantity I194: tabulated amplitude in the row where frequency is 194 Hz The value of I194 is 88.5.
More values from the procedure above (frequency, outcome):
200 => 76.5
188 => 75.4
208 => 85.5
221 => 74.4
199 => 75.3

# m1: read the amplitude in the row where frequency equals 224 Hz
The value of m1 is 77.4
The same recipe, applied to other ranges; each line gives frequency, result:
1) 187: 78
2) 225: 78.8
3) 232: 73.1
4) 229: 79.1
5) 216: 75.3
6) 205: 76.2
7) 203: 78.4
